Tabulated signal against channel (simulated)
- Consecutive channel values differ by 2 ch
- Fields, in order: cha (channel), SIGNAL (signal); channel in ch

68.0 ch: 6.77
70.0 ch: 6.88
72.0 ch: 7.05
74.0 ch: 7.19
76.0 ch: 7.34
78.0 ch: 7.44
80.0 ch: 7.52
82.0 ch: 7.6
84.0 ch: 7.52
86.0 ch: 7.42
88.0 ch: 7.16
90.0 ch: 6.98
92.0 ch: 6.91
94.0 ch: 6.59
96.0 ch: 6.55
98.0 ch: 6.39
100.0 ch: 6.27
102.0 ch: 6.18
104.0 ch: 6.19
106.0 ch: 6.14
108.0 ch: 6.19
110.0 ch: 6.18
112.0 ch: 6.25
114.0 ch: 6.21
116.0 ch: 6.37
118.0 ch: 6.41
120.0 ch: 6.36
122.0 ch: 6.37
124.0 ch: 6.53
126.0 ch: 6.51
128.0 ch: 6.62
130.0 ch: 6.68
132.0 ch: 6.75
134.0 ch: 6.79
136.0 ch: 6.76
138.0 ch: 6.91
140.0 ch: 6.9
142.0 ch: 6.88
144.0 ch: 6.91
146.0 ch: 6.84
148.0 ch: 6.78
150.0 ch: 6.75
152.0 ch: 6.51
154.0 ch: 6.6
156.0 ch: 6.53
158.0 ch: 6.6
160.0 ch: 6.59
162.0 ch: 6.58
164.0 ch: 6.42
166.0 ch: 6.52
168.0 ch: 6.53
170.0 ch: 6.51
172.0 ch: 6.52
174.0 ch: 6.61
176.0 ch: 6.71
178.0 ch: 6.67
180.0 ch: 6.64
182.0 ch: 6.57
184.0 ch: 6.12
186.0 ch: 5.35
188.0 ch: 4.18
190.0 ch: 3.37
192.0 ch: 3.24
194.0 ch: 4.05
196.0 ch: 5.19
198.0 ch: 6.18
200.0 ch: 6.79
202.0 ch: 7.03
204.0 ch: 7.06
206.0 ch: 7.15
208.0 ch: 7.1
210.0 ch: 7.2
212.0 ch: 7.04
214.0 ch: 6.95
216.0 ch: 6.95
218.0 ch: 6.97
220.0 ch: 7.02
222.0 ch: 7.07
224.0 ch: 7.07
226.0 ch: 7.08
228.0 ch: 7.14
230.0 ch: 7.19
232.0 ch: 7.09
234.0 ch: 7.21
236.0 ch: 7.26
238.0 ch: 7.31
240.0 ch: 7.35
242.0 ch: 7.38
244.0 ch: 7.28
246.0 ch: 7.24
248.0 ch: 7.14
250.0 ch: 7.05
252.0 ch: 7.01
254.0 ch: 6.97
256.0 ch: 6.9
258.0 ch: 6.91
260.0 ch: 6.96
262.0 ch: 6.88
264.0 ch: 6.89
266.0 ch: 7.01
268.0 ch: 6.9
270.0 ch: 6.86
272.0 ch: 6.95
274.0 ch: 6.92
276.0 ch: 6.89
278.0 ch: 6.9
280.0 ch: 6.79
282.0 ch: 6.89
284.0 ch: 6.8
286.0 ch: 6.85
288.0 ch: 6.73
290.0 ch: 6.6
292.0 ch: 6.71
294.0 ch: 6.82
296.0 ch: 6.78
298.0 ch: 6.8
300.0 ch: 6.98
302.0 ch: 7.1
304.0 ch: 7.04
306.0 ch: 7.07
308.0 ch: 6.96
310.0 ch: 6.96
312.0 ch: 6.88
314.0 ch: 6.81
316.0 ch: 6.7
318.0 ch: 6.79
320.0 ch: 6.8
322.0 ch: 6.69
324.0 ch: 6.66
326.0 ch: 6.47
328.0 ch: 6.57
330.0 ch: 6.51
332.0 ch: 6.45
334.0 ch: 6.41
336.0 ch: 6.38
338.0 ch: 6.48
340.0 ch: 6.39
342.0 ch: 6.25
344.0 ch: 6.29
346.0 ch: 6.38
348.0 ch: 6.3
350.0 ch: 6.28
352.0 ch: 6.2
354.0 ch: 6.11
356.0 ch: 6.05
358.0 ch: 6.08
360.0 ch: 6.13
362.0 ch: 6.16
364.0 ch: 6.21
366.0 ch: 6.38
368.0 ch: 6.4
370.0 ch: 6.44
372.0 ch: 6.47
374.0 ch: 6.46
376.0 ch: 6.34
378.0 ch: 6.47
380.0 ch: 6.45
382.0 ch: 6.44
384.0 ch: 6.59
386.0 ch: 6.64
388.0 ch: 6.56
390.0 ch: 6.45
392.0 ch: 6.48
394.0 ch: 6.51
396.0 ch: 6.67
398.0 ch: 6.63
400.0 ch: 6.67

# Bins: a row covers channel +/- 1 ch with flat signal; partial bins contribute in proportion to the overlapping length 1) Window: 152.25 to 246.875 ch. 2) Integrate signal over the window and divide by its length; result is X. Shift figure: 6.54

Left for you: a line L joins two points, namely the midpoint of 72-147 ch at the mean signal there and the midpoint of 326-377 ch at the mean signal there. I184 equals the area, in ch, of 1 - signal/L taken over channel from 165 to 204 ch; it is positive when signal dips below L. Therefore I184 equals 4.39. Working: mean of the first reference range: 6.73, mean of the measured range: 5.86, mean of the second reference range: 6.33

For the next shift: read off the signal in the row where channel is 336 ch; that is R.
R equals 6.38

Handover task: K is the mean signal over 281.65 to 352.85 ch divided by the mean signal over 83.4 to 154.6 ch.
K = 1.01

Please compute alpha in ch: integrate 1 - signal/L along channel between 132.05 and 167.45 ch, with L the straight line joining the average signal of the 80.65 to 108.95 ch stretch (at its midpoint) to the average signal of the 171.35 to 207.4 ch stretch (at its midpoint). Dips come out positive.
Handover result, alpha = -2.7 ch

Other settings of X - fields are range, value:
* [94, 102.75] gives 6.38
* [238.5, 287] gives 6.99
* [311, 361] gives 6.44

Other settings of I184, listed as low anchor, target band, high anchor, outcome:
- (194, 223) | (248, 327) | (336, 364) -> -4.95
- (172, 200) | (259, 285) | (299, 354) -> -2.94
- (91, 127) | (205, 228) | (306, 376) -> -2.32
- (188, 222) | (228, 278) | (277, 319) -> -4.16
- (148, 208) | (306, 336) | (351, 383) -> -2.06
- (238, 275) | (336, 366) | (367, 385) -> 1.50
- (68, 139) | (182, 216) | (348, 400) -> 3.47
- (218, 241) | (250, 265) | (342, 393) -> 0.11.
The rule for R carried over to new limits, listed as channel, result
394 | 6.51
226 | 7.08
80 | 7.52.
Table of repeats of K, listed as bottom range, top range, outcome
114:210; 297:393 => 1.03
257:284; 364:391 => 0.94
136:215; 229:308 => 1.10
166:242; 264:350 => 1.04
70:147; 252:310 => 1.02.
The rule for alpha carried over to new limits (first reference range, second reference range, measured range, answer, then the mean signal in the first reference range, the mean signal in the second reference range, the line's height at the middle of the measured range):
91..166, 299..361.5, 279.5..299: -0.68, 6.54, 6.55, 6.55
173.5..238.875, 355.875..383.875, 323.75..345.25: -0.25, 6.44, 6.34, 6.36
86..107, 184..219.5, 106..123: 0.52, 6.58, 6.01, 6.48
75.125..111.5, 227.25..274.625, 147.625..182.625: 1.71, 6.8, 7.08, 6.93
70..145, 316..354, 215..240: -2.03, 6.73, 6.46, 6.59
